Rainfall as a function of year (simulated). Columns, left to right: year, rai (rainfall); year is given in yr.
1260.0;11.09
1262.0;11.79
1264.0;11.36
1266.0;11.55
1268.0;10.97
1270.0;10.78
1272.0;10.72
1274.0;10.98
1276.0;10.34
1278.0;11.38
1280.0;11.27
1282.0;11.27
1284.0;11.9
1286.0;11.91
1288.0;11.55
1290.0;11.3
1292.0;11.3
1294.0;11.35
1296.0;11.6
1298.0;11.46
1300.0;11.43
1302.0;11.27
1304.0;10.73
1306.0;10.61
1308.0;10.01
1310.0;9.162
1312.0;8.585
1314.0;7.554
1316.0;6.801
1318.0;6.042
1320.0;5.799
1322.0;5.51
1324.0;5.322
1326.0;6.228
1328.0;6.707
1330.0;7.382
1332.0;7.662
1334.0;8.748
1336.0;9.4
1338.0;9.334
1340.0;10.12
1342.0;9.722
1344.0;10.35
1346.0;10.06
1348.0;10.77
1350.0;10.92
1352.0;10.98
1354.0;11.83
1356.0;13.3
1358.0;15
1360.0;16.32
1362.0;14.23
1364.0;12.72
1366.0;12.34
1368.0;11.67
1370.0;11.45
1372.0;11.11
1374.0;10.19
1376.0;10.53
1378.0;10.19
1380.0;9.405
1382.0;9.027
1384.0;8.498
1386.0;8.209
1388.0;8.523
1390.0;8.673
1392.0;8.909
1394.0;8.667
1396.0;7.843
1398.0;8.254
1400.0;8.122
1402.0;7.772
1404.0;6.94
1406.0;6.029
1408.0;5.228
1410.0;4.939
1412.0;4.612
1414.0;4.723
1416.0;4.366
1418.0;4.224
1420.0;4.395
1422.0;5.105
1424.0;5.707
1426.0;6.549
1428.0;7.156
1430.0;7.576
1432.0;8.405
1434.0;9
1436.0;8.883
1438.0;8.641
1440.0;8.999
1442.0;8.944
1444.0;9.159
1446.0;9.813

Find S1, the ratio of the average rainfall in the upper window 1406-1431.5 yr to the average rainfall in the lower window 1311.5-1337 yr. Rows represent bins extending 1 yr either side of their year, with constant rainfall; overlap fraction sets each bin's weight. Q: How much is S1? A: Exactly 0.78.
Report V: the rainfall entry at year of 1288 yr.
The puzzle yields 11.55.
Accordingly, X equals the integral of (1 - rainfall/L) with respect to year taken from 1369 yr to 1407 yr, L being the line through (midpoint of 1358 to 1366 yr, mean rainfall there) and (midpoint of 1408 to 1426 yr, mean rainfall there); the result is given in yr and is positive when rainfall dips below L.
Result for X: 3.3 yr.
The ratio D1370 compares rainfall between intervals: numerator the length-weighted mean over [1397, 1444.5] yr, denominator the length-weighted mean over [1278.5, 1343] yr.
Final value 0.7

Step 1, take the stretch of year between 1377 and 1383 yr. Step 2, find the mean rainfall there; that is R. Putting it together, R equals 9.54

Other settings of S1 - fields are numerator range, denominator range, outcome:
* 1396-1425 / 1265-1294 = 0.52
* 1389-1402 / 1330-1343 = 0.93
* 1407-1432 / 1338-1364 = 0.46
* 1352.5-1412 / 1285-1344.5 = 1.07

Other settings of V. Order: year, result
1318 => 6.042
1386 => 8.209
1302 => 11.27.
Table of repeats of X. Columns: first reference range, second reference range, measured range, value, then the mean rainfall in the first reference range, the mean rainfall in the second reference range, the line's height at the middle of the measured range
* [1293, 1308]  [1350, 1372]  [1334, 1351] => 3.17 yr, 11.1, 12.8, 12.3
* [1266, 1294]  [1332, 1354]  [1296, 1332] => 7.69 yr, 11.2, 10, 10.6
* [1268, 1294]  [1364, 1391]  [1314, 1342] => 8.53 yr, 11.2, 10.1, 10.7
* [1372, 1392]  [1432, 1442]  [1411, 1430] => 7.72 yr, 9.33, 8.84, 8.99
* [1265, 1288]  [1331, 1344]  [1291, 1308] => -1.10 yr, 11.2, 9.26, 10.5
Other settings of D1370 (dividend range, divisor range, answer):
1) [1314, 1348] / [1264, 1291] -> 0.70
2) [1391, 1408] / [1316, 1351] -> 0.93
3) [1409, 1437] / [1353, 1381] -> 0.50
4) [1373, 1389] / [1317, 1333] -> 1.47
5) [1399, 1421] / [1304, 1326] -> 0.73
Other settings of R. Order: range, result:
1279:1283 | 11.3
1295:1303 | 11.4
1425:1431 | 7.09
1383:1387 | 8.35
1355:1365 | 14.3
